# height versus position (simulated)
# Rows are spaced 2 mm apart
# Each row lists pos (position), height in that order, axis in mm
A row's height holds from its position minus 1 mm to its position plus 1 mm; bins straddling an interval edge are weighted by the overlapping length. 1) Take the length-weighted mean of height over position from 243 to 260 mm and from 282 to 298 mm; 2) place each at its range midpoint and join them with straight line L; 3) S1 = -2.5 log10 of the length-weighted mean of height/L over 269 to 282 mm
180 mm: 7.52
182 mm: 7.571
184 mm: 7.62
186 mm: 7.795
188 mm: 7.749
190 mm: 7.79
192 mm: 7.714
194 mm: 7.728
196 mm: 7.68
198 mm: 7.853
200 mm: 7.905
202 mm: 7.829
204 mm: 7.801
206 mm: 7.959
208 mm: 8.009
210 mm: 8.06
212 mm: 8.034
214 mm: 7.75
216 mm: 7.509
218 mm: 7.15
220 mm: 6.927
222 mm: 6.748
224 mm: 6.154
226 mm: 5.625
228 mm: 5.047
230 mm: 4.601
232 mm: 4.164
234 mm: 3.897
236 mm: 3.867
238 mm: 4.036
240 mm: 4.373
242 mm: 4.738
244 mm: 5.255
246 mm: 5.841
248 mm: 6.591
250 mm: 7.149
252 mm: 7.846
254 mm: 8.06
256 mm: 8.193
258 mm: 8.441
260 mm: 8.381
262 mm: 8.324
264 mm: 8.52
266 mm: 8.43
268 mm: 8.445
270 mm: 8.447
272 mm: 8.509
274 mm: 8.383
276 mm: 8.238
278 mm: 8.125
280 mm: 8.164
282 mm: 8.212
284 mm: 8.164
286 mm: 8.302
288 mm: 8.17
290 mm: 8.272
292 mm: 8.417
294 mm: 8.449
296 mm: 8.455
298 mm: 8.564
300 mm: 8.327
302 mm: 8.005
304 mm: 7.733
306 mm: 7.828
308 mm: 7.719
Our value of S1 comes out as -0.05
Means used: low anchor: 7.24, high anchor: 8.33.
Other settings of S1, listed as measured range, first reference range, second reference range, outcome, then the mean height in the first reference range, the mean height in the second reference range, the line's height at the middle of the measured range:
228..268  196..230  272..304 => 0.212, 7.21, 8.27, 7.7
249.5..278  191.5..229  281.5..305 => -0.044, 7.34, 8.26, 7.93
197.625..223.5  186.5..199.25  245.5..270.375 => 0.025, 7.76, 7.93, 7.8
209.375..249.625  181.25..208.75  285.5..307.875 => 0.335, 7.79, 8.21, 7.93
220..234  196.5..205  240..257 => 0.308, 7.84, 6.57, 7.14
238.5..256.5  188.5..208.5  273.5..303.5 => 0.263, 7.82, 8.27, 8.07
